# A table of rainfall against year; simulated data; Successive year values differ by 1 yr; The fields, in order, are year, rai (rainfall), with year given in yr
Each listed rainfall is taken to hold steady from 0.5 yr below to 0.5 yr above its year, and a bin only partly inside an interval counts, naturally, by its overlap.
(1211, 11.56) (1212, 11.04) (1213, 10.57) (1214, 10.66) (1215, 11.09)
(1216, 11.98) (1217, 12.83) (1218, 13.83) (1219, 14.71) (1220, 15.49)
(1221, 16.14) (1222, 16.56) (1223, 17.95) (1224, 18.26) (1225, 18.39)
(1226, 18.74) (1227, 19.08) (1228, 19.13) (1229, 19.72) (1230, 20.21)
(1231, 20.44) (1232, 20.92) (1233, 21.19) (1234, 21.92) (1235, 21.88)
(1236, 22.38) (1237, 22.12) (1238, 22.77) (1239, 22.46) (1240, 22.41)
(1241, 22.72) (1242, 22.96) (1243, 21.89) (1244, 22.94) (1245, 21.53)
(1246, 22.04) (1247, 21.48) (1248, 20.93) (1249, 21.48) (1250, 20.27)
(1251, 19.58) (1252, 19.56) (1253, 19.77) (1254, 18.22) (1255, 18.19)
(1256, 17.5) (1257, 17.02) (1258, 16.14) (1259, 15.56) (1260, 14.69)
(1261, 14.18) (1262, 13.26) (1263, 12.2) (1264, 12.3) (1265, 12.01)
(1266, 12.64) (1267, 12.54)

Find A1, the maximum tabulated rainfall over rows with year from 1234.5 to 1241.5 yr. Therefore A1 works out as 22.77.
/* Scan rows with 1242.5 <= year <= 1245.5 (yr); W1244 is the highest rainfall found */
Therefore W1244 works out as 22.94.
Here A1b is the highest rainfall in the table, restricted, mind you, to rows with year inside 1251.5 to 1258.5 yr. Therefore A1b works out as 19.77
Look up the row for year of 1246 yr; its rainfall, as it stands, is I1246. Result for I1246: 22.04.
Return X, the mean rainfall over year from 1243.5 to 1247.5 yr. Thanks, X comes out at 22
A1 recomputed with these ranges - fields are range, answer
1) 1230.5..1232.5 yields 20.92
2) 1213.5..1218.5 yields 13.83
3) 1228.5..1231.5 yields 20.44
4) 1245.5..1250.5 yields 22.04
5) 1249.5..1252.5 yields 20.27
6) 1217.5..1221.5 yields 16.14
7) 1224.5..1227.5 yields 19.08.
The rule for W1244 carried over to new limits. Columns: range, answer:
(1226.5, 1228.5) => 19.13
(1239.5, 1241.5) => 22.72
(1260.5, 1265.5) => 14.18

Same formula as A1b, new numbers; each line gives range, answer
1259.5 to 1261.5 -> 14.69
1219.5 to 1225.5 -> 18.39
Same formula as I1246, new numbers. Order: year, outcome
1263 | 12.2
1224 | 18.26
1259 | 15.56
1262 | 13.26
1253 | 19.77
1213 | 10.57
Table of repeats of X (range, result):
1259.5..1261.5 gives 14.4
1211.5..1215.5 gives 10.8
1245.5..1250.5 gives 21.2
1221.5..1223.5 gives 17.3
